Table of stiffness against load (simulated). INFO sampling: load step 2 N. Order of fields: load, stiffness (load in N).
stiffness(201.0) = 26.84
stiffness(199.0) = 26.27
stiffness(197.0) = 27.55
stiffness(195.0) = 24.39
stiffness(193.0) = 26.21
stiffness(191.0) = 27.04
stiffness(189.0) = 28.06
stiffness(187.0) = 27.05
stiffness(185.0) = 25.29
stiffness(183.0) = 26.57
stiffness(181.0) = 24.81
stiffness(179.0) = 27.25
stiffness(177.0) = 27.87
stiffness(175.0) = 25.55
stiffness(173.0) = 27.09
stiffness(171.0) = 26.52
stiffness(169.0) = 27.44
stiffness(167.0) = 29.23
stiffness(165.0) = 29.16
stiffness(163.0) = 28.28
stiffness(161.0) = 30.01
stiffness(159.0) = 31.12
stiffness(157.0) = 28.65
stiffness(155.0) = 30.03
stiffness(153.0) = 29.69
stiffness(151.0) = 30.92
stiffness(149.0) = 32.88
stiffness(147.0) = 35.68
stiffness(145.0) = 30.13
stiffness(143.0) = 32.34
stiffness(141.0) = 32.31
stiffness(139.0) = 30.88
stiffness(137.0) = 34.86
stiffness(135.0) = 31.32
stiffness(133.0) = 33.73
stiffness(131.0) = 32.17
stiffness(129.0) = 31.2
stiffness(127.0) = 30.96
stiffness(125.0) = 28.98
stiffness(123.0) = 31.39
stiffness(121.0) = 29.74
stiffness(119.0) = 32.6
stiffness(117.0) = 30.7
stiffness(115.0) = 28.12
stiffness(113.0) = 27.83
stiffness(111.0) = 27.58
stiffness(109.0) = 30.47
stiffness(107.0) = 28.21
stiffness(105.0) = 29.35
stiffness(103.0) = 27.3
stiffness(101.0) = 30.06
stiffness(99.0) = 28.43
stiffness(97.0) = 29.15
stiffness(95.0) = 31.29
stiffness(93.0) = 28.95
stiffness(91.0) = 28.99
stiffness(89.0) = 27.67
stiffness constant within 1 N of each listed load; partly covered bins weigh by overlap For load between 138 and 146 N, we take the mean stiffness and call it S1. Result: 31.4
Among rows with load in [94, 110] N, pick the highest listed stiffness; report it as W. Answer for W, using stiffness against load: 31.29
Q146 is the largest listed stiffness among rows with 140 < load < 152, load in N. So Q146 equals 35.68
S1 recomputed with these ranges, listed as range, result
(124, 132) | 30.8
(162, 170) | 28.5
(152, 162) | 29.9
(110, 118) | 28.6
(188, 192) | 27.5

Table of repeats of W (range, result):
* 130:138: 34.86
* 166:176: 29.23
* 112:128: 32.6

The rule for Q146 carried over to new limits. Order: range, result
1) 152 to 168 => 31.12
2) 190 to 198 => 27.55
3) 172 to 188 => 27.87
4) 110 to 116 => 28.12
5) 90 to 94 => 28.99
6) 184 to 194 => 28.06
